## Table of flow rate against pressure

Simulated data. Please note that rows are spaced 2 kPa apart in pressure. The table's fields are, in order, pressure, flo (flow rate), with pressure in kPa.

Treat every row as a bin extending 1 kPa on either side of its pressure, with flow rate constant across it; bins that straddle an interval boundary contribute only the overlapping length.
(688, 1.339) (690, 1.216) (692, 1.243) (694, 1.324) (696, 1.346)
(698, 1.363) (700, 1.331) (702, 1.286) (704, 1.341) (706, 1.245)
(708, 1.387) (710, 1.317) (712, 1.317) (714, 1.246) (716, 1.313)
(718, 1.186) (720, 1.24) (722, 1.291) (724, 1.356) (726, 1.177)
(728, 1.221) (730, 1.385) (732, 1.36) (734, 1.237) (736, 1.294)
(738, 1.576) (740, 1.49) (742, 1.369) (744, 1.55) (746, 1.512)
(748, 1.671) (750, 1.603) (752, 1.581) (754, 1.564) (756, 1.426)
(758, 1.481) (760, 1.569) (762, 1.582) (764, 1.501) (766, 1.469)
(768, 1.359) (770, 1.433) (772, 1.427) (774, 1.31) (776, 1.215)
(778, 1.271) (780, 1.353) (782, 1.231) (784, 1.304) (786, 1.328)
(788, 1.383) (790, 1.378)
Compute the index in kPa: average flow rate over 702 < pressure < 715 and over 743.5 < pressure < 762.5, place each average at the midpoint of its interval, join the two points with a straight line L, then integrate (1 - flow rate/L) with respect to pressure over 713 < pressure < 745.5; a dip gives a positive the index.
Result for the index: 2.0 kPa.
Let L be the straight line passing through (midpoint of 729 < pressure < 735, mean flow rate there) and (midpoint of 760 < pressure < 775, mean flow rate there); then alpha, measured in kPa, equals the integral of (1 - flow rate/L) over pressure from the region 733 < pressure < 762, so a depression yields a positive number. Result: -2.4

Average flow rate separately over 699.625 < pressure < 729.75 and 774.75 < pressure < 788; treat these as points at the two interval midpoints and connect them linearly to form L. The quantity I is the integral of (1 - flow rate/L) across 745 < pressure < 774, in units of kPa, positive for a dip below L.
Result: -4.9 kPa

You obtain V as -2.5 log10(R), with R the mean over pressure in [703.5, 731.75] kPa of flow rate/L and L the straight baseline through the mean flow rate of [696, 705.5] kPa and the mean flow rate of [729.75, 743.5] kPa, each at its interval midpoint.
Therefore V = 0.06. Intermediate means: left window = 1.33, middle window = 1.29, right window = 1.39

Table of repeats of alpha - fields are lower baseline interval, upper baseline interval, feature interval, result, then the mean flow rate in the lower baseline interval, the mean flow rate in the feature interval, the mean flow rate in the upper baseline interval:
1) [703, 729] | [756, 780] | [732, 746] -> -0.8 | 1.28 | 1.42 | 1.42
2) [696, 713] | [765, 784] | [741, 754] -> -2.1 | 1.32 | 1.55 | 1.34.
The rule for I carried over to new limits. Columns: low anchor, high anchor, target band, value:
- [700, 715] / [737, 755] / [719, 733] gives 1.3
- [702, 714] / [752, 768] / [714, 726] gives 0.8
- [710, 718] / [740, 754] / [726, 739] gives 0.9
